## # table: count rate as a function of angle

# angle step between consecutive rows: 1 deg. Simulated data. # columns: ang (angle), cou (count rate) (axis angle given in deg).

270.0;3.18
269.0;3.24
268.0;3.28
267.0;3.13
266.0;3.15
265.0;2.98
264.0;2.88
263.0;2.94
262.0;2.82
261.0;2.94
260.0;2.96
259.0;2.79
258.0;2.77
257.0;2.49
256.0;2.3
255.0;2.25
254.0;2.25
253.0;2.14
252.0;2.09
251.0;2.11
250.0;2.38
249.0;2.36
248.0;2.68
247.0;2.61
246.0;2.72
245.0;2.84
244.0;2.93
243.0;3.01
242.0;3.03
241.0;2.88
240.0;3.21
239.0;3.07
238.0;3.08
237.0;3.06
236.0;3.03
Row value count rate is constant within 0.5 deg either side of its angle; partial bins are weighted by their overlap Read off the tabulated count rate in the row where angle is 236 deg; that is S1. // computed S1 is 3.03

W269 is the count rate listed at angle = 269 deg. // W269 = 3.24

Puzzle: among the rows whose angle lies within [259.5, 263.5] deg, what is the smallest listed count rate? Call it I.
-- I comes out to 2.82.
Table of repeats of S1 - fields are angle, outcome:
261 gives 2.94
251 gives 2.11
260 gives 2.96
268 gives 3.28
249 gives 2.36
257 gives 2.49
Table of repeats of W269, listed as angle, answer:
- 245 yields 2.84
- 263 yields 2.94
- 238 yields 3.08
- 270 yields 3.18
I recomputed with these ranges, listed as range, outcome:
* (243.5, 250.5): 2.36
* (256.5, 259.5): 2.49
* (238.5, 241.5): 2.88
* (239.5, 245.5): 2.84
